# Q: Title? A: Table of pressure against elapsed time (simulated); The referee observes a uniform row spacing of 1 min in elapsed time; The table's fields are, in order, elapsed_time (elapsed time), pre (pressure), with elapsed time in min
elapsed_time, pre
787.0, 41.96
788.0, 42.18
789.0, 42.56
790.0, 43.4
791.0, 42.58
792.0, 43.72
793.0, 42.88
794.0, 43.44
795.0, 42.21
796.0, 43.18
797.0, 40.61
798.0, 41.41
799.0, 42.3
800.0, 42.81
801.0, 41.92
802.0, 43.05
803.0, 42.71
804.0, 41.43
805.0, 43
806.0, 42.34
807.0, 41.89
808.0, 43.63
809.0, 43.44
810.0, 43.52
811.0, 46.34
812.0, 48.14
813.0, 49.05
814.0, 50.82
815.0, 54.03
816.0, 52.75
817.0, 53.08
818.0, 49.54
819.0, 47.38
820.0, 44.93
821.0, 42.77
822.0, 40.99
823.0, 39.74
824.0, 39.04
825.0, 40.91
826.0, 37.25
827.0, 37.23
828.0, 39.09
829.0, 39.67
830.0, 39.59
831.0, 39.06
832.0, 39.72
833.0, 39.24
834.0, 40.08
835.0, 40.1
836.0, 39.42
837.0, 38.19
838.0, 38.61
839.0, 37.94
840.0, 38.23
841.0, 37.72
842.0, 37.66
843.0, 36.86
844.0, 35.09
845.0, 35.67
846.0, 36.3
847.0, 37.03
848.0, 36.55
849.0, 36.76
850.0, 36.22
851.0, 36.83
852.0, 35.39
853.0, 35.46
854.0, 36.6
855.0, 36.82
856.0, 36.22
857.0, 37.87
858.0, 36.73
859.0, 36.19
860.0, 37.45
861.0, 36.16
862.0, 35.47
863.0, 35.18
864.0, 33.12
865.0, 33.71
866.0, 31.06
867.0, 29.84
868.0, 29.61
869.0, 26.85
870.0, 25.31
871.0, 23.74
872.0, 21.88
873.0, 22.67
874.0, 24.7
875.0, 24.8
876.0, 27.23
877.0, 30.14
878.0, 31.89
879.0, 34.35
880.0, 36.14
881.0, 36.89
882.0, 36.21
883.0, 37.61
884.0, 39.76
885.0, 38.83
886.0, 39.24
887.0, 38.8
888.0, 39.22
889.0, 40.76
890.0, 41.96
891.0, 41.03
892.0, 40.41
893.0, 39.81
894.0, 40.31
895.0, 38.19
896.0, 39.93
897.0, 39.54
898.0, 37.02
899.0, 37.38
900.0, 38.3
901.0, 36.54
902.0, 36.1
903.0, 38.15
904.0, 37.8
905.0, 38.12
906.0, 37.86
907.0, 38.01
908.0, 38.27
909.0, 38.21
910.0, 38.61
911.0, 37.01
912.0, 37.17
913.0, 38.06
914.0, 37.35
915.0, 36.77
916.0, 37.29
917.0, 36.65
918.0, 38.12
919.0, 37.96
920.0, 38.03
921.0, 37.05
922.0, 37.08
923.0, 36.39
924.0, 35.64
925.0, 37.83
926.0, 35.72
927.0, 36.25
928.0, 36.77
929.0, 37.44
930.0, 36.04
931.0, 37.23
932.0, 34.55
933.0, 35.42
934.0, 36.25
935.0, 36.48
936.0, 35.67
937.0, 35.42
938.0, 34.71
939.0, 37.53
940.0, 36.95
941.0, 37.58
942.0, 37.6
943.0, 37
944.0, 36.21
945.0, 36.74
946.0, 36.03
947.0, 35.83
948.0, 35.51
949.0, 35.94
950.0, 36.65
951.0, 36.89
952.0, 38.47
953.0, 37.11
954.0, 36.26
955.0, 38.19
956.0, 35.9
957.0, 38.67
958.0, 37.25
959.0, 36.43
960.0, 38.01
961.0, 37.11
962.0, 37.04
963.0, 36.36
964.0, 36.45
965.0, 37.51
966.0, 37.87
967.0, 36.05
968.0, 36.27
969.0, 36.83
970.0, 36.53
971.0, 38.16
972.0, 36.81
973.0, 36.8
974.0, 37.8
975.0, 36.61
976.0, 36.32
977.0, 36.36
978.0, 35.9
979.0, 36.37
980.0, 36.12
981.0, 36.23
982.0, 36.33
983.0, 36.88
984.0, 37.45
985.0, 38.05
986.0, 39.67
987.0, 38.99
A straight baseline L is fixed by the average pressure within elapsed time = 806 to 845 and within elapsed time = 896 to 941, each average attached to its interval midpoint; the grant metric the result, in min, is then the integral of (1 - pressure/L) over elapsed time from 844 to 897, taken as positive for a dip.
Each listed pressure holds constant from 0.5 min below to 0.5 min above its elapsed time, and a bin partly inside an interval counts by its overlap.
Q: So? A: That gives 6.5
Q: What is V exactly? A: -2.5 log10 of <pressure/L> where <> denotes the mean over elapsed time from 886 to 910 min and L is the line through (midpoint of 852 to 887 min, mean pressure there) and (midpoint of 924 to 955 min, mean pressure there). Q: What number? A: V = -0.13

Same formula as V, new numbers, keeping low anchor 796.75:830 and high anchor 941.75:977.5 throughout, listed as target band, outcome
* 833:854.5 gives 0.14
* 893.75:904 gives 0.05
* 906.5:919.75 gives 0.04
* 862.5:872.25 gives 0.37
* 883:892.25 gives 0.01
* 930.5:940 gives 0.06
